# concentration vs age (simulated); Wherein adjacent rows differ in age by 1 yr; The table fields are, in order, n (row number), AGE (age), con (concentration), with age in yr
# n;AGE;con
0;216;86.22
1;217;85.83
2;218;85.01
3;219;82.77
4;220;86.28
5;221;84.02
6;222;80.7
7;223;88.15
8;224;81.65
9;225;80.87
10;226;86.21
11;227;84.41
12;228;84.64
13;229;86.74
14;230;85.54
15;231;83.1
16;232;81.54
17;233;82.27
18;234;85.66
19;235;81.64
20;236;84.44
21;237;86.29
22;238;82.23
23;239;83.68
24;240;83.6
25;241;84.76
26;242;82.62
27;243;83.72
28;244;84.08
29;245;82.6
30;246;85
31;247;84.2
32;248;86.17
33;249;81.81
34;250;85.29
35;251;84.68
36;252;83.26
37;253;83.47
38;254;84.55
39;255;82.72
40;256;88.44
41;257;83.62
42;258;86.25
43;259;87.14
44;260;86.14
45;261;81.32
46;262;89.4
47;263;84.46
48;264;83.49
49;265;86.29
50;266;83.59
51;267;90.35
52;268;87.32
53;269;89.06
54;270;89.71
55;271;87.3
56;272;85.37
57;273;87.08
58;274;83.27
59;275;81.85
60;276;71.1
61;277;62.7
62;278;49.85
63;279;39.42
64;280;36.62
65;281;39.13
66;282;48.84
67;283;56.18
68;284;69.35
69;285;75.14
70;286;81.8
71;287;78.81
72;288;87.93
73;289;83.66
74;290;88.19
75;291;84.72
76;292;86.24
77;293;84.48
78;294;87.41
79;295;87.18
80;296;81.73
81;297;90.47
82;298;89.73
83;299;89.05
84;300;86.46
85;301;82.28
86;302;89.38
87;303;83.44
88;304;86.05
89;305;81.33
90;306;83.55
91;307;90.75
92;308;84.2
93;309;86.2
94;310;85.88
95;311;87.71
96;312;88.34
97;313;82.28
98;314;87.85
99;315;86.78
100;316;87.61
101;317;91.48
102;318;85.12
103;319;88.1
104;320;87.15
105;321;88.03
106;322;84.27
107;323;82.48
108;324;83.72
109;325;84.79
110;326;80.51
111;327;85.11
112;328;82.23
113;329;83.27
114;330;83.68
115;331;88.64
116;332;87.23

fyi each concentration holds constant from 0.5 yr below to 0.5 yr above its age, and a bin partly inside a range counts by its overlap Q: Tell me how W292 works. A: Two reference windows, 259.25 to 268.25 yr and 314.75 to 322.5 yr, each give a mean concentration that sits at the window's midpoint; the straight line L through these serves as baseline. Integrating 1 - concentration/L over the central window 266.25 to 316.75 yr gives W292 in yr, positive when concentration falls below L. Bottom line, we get 3.9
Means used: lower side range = 85.8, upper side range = 87.3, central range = 79.9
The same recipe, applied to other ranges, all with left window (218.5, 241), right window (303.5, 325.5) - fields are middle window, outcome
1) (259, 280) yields 1.4 yr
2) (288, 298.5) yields -0.1 yr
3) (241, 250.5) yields 0.0 yr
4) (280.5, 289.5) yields 1.7 yr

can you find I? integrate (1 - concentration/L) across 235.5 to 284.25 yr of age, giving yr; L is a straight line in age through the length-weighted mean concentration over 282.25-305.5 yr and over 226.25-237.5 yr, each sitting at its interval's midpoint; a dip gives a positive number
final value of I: 2.6 yr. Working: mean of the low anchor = 84.3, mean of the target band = 79.1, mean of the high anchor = 82.7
